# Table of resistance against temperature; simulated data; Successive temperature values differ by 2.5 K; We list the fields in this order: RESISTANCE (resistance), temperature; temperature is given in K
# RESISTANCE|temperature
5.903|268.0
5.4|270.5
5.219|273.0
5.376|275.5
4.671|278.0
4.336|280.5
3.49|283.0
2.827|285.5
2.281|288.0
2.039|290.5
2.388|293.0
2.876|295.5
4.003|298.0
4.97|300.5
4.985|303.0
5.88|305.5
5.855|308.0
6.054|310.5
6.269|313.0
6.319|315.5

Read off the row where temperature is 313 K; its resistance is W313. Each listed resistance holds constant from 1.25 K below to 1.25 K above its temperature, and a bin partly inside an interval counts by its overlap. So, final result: 6.269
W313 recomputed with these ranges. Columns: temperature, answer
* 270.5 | 5.4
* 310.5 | 6.054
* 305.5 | 5.88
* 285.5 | 2.827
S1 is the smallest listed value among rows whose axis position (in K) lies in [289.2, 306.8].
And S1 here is 2.039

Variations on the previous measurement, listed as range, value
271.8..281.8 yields 4.336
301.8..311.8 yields 4.985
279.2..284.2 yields 3.49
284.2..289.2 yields 2.281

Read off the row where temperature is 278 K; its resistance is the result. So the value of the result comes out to 4.671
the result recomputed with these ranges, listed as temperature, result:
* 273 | 5.219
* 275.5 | 5.376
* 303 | 4.985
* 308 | 5.855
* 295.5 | 2.876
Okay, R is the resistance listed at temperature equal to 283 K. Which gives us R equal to 3.49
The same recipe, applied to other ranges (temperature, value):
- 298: 4.003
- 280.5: 4.336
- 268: 5.903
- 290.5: 2.039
